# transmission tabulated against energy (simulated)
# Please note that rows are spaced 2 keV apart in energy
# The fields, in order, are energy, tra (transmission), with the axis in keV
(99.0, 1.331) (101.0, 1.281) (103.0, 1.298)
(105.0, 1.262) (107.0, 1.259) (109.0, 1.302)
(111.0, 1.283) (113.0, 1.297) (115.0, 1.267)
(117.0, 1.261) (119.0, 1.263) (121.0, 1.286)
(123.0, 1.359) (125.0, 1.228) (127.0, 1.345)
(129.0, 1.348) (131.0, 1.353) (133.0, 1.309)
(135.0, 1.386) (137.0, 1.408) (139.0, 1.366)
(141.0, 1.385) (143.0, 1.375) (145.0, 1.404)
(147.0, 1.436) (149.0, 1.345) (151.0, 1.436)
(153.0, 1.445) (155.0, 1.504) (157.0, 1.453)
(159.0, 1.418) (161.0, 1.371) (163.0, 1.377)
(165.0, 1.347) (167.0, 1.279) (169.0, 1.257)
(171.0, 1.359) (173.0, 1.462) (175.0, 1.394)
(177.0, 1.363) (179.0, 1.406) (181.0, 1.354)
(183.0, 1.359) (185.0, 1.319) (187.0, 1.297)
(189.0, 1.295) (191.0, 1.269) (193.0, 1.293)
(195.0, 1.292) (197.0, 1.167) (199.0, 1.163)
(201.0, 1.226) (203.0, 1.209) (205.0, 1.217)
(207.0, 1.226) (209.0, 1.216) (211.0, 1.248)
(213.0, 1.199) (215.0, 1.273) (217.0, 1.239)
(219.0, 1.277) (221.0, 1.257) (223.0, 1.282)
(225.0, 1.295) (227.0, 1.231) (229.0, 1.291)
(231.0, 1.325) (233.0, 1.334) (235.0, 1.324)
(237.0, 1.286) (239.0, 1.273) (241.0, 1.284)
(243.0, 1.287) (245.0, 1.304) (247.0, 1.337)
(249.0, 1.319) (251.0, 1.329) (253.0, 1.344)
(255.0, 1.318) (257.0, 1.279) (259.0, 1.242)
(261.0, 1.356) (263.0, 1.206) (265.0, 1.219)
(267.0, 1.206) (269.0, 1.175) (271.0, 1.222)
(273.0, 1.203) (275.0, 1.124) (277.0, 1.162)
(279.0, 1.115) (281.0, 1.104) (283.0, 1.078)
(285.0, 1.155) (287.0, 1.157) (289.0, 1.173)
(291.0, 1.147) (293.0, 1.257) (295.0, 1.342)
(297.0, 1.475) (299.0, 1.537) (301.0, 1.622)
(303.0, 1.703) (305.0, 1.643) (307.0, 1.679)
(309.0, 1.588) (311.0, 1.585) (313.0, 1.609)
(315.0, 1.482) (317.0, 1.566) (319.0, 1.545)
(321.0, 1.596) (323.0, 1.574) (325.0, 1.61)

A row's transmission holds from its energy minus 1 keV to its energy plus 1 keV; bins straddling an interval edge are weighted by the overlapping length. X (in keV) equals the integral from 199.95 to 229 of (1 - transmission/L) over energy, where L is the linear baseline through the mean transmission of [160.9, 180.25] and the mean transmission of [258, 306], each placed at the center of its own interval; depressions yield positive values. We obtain 1.8 keV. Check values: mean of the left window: 1.36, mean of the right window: 1.28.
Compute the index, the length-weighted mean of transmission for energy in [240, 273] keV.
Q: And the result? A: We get 1.27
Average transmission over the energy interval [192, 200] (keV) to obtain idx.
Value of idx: 1.23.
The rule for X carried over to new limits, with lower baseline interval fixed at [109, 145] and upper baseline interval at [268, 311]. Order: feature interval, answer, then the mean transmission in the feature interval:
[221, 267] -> 1.1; 1.29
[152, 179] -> -1.3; 1.39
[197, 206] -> 0.9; 1.2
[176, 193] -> -0.1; 1.33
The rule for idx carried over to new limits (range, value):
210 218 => 1.24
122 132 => 1.33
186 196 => 1.29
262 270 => 1.2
